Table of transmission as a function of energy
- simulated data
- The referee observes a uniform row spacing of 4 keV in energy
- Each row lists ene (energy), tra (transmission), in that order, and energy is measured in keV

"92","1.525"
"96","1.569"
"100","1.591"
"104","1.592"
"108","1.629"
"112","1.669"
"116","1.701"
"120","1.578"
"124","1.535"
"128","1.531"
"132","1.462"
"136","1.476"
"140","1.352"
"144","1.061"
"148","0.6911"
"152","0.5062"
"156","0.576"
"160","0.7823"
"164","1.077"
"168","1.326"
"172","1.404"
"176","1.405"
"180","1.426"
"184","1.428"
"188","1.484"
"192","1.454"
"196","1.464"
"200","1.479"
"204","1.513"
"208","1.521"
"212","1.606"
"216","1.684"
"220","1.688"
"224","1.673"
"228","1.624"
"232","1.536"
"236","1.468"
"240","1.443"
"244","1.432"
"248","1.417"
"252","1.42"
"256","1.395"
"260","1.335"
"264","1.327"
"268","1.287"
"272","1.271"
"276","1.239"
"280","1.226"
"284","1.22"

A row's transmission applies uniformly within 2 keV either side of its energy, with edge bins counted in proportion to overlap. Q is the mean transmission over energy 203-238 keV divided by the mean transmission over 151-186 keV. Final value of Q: 1.42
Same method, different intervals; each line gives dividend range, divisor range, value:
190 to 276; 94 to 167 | 1.13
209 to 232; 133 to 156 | 1.64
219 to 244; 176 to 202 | 1.07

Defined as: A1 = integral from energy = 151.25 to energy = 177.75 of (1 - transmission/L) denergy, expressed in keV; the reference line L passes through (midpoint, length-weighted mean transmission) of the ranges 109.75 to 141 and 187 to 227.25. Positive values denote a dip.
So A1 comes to 8.9 keV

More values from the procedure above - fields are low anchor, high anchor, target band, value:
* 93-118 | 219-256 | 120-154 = 7.9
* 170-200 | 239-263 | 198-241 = -4.5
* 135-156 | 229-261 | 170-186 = -4.4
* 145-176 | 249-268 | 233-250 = -2.1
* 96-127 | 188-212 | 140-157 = 8.4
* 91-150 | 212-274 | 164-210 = 1.2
